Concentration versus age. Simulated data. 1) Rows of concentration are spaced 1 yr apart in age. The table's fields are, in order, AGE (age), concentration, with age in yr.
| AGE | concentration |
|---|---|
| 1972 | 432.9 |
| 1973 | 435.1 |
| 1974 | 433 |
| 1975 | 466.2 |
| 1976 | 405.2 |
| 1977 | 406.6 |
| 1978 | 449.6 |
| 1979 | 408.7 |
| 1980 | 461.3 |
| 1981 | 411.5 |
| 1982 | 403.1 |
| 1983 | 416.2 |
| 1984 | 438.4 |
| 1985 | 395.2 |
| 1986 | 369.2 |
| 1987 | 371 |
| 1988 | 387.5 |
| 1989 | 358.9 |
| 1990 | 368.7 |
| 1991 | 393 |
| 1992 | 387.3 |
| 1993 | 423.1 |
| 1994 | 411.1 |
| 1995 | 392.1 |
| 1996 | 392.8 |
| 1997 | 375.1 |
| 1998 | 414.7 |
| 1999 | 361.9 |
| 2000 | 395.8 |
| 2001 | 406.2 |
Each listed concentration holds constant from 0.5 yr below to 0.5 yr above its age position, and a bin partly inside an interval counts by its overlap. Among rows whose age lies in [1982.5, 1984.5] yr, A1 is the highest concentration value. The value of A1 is 438.4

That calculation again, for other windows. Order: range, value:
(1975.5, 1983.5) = 461.3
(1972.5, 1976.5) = 466.2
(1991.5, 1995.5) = 423.1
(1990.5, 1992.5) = 393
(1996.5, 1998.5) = 414.7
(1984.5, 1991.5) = 395.2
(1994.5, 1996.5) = 392.8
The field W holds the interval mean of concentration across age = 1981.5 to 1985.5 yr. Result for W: 413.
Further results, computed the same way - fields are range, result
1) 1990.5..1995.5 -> 401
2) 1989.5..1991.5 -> 381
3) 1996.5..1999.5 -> 384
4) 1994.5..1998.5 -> 394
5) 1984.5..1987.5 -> 378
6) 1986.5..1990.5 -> 372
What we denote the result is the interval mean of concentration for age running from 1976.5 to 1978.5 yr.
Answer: 428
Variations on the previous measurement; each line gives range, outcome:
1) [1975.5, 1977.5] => 406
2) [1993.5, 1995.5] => 402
